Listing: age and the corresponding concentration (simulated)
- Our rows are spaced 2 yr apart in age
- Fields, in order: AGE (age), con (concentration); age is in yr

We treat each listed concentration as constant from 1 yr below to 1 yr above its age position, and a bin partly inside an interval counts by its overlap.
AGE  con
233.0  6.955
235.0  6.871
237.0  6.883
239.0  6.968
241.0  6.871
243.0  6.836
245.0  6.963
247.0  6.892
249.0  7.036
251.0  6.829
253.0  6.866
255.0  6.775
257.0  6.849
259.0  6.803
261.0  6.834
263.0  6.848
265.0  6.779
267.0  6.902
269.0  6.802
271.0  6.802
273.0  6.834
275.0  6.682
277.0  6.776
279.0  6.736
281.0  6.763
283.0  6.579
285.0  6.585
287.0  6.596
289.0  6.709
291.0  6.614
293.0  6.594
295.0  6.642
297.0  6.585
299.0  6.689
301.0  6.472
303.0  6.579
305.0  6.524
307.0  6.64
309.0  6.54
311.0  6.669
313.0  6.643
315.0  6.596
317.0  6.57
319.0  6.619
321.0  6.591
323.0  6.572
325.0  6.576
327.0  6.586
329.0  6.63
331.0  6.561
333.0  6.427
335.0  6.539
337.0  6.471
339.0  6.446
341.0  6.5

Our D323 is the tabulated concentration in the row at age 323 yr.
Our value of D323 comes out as 6.572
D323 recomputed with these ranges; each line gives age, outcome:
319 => 6.619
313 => 6.643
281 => 6.763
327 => 6.586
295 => 6.642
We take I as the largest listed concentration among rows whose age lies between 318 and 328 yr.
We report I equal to 6.619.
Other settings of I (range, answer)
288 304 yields 6.709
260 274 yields 6.902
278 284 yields 6.763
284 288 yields 6.596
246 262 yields 7.036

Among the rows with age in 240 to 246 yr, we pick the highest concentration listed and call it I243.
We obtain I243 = 6.963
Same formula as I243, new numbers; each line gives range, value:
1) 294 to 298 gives 6.642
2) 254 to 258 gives 6.849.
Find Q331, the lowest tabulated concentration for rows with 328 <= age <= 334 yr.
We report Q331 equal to 6.427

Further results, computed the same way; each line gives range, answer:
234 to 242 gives 6.871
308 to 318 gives 6.54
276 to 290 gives 6.579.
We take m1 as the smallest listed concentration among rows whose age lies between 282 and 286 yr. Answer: 6.579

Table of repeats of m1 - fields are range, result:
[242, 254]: 6.829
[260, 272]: 6.779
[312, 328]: 6.57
